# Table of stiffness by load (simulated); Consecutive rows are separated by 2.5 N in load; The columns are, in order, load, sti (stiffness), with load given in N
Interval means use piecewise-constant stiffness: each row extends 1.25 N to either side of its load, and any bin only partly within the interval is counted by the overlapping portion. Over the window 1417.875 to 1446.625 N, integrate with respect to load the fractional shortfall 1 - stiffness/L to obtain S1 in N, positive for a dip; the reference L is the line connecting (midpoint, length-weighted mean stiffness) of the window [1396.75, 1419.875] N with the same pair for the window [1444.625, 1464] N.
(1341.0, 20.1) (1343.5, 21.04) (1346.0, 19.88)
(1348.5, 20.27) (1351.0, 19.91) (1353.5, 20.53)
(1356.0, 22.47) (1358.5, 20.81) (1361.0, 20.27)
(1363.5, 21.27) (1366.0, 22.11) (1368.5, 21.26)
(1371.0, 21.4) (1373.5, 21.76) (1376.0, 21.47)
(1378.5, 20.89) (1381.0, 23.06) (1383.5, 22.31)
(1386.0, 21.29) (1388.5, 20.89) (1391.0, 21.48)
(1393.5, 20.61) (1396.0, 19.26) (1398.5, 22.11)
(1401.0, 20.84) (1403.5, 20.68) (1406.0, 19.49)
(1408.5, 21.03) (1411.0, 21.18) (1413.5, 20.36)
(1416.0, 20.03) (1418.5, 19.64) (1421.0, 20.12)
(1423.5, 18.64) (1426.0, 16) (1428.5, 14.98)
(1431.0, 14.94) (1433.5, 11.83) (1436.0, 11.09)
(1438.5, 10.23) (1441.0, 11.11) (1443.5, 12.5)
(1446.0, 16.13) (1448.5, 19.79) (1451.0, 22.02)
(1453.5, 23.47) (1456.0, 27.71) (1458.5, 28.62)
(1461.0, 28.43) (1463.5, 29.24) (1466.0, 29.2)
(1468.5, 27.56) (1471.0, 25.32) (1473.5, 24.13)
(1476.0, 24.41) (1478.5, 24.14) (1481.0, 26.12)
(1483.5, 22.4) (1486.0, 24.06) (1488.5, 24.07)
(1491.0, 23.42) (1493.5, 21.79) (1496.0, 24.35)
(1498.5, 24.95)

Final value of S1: 9.9 N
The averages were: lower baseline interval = 20.6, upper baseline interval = 24.2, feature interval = 14.6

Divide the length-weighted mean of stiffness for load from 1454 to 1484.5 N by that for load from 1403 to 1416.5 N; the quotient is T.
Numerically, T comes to 1.29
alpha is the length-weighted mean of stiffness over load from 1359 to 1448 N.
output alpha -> 18.9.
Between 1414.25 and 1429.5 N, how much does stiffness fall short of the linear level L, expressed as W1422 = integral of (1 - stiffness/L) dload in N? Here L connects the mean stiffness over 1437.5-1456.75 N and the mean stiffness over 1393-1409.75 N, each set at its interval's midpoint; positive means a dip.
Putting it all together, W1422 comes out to 0.8 N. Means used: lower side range 20.6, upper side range 17.7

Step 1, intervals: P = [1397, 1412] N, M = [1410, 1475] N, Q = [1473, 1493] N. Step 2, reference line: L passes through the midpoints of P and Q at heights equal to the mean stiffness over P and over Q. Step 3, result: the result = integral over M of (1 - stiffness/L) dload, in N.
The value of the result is 6.67 N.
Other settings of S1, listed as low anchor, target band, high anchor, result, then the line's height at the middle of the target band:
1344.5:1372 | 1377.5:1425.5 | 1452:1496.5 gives 4.09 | 22.6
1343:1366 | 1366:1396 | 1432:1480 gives -0.69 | 20.9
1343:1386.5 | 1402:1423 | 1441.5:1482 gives 2.18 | 22.6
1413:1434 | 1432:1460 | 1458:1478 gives 6.15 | 22.3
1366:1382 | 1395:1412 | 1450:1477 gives 1.87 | 23.2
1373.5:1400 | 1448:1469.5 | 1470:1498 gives -2.84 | 23.3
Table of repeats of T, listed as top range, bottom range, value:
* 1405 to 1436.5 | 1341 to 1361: 0.86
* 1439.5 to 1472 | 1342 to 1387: 1.09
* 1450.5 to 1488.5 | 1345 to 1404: 1.22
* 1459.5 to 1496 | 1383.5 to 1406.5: 1.21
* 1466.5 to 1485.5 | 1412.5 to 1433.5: 1.41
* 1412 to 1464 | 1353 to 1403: 0.88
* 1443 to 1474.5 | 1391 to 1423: 1.20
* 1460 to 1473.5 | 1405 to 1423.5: 1.37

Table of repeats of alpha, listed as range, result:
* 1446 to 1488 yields 25.1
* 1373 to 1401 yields 21.3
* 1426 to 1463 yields 18.2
